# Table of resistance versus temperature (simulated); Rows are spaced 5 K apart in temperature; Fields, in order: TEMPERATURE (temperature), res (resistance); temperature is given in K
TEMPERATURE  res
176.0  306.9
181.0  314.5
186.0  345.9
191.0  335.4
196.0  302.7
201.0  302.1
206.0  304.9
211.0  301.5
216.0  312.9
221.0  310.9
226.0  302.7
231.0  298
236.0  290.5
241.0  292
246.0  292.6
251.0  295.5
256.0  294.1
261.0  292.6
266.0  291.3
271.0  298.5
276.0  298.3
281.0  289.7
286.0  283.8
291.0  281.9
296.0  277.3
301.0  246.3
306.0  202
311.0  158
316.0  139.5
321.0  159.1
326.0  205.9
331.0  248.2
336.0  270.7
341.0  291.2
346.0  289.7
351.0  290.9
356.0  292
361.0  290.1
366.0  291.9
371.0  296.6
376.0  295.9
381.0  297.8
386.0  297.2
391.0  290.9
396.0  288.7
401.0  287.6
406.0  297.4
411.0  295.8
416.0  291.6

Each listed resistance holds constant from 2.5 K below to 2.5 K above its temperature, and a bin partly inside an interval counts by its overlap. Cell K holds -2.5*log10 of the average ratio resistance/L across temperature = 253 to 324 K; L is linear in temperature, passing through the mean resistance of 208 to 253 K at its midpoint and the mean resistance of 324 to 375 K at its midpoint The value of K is 0.16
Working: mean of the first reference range 300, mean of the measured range 251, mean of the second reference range 278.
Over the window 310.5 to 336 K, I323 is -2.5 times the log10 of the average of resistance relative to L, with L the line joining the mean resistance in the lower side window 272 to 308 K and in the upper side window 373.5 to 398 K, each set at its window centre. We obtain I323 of 0.40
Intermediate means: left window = 271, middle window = 193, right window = 294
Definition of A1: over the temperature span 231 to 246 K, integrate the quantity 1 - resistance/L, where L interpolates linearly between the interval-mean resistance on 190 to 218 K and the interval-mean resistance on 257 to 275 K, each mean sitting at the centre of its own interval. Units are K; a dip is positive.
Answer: 0.4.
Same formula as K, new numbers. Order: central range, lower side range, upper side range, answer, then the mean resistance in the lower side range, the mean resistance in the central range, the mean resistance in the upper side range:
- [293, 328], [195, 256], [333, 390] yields 0.42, 300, 199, 291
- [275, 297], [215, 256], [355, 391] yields 0.04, 299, 286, 294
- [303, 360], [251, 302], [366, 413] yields 0.24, 287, 233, 294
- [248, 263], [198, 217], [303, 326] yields -0.20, 305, 294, 171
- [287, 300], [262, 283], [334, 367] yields 0.06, 294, 276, 288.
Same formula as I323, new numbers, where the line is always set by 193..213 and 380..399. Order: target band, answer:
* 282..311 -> 0.187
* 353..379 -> 0.004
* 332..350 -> 0.054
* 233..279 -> 0.025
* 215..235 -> -0.007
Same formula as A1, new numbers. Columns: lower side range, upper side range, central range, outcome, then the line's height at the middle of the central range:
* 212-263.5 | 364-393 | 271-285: 0.17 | 297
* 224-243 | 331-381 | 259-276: -0.07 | 294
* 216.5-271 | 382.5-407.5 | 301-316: 5.63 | 295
